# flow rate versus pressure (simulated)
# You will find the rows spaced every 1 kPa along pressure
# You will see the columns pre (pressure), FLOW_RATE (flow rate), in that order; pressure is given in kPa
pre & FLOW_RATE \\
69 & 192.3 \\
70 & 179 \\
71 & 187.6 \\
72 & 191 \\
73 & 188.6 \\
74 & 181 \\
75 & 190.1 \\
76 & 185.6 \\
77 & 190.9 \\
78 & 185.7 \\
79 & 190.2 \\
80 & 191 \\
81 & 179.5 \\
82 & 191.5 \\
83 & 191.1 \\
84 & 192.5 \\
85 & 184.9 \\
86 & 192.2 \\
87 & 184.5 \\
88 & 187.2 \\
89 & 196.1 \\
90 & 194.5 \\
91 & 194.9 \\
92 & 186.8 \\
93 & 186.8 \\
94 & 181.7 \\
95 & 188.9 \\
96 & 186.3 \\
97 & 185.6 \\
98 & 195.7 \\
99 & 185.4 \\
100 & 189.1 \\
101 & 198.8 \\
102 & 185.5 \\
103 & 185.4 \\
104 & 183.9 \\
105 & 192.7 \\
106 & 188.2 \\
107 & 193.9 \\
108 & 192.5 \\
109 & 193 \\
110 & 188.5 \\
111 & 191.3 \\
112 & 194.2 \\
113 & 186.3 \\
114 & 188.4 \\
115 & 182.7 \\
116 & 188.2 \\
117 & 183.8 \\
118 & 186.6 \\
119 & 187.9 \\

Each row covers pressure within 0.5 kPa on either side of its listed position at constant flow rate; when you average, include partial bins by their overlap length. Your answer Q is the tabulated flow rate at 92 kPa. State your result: 186.8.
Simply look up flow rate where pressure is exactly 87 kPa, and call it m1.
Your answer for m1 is 184.5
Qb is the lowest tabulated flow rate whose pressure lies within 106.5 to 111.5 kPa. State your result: 188.5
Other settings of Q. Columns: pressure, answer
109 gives 193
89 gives 196.1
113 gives 186.3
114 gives 188.4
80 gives 191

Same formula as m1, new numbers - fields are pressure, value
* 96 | 186.3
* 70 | 179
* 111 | 191.3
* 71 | 187.6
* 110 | 188.5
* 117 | 183.8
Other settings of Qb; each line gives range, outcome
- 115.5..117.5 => 183.8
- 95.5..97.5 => 185.6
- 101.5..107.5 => 183.9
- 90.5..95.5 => 181.7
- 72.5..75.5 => 181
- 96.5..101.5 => 185.4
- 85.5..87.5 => 184.5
